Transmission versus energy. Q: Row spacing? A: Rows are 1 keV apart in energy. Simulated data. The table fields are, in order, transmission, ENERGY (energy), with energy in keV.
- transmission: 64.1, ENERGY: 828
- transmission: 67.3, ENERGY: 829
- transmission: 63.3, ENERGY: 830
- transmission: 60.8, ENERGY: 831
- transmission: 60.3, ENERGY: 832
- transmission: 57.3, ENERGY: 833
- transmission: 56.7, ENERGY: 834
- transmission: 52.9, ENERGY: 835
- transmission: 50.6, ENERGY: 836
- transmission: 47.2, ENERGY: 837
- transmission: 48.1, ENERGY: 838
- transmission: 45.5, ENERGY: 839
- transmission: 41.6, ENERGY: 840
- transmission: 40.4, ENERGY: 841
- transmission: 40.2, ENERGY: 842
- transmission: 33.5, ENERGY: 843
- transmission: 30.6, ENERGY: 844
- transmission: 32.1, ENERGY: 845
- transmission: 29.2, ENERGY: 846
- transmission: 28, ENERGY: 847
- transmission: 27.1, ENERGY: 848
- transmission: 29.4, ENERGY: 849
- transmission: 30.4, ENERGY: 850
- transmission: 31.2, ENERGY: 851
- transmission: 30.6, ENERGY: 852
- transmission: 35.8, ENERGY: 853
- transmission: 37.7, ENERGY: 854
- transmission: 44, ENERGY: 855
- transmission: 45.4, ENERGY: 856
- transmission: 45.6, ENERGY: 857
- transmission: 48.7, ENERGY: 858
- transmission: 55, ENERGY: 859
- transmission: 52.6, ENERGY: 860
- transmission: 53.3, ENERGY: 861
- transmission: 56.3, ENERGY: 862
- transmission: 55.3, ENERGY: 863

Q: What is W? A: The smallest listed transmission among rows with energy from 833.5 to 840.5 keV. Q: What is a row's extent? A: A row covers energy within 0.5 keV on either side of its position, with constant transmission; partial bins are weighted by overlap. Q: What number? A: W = 41.6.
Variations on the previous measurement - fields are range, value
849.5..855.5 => 30.4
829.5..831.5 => 60.8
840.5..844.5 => 30.6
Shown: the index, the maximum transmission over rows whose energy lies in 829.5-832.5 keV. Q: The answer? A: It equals 63.3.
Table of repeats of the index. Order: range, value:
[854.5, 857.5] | 45.6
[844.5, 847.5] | 32.1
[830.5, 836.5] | 60.8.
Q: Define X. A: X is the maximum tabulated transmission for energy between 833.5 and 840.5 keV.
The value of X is 56.7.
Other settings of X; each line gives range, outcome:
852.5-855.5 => 44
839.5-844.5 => 41.6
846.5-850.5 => 30.4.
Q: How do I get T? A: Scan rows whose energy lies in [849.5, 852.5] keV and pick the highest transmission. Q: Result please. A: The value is 31.2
